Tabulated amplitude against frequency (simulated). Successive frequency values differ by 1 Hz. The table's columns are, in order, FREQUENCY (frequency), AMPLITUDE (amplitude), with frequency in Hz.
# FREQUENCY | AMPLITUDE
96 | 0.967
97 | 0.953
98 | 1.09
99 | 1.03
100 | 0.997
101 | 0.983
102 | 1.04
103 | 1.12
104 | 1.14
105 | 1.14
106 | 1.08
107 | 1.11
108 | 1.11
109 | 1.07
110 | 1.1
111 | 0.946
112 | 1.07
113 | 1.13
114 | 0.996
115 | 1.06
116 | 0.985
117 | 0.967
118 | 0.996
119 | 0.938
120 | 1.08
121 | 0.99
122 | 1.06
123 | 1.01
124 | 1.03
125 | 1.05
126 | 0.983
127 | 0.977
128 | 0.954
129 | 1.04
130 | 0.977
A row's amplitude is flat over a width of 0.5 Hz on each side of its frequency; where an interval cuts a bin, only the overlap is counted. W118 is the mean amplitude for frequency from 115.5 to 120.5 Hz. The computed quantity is 0.993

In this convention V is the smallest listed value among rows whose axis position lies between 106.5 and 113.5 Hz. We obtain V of 0.946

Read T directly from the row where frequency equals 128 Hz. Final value 0.954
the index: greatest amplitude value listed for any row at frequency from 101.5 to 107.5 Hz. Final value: 1.14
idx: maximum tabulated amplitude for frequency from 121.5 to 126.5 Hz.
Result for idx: 1.06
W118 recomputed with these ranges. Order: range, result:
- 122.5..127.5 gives 1.01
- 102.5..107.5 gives 1.12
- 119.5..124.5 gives 1.03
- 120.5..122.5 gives 1.02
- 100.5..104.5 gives 1.07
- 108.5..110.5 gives 1.08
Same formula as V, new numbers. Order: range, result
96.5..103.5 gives 0.953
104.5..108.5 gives 1.08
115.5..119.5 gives 0.938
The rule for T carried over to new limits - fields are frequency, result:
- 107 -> 1.11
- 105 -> 1.14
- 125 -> 1.05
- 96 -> 0.967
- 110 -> 1.1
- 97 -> 0.953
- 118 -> 0.996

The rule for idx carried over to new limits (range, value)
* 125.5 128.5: 0.983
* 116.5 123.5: 1.08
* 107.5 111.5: 1.11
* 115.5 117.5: 0.985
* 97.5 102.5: 1.09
